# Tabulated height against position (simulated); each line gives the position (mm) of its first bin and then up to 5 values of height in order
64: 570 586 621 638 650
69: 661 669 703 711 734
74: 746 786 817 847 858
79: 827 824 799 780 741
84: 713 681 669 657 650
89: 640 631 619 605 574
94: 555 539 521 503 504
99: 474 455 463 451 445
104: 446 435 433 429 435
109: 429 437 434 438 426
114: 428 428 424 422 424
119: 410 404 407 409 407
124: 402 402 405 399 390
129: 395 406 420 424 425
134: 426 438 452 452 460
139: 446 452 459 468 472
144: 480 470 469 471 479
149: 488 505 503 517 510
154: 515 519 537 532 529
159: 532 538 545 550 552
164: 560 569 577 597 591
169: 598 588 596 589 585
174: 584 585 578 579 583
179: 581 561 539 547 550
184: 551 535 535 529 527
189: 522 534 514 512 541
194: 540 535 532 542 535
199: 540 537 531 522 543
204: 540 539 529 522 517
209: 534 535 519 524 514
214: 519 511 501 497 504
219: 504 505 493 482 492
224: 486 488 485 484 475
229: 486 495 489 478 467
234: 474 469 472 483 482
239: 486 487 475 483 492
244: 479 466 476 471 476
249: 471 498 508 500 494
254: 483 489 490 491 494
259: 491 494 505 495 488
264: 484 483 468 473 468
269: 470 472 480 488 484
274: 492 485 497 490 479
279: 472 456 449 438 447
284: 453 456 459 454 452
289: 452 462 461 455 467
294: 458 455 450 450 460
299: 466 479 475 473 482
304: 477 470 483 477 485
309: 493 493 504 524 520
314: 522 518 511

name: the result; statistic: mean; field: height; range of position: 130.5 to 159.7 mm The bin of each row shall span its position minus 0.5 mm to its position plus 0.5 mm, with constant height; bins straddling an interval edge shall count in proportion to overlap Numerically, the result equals 478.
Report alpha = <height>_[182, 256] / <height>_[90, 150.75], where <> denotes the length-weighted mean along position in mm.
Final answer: 1.1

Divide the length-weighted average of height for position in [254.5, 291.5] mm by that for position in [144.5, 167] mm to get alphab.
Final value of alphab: 0.91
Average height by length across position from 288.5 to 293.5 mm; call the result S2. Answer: 459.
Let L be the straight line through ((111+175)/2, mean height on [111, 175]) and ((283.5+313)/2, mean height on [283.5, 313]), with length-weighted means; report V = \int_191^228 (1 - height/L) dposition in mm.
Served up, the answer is -3.1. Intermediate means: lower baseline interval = 481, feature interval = 517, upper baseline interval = 471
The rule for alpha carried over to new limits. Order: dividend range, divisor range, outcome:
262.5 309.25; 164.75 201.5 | 0.84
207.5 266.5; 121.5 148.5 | 1.13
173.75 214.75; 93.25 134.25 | 1.23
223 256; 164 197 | 0.86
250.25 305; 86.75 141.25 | 1.03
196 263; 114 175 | 1.03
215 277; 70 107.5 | 0.77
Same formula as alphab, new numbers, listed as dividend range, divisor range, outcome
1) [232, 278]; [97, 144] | 1.11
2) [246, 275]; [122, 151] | 1.10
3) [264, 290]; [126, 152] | 1.04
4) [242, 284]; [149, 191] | 0.87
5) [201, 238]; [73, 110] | 0.82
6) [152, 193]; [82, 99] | 0.90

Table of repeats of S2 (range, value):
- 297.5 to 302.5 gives 471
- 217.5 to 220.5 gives 504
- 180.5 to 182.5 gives 543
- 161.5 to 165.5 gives 558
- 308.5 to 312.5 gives 504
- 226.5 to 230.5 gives 485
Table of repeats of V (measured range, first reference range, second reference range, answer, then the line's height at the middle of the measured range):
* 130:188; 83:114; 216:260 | -1.5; 508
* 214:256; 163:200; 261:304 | 1.9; 510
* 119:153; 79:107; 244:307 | 7.1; 560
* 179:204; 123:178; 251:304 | -2.3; 492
